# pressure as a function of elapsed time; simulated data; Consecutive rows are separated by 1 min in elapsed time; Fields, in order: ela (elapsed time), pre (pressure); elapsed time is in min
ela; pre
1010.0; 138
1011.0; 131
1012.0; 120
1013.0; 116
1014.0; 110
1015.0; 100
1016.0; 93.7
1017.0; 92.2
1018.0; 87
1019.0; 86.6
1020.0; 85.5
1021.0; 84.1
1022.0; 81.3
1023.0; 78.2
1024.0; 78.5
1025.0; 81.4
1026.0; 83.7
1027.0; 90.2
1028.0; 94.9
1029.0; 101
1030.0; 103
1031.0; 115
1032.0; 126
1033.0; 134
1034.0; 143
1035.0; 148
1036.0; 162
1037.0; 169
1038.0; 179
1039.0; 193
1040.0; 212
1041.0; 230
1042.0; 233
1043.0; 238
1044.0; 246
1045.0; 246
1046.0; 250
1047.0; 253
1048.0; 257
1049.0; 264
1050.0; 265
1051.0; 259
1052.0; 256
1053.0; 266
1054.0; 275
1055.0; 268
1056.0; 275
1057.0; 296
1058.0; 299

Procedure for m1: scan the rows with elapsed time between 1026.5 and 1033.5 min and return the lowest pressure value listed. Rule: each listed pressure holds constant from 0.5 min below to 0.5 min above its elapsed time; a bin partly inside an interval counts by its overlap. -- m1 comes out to 90.2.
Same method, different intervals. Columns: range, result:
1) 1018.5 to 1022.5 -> 81.3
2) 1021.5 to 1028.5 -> 78.2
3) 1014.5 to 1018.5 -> 87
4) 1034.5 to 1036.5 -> 148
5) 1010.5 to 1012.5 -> 120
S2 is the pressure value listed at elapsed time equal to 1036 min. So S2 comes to 162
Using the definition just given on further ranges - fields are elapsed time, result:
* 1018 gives 87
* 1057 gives 296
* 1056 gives 275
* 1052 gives 256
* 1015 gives 100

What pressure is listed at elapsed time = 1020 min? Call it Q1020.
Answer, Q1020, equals 85.5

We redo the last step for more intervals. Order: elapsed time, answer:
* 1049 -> 264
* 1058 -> 299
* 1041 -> 230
